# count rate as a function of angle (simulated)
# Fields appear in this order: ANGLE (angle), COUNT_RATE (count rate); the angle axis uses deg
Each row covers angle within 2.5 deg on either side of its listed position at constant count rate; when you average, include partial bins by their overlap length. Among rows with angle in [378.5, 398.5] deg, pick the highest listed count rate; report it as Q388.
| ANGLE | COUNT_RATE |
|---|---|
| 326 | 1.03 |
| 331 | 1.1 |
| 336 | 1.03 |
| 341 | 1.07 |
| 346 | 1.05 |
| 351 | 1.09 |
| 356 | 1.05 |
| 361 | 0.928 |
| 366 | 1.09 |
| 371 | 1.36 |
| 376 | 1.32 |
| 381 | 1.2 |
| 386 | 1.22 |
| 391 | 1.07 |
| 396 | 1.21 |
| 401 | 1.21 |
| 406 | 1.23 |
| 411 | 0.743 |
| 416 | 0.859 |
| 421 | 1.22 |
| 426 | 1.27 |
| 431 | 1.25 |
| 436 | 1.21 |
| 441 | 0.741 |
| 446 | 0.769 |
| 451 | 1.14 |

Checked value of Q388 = 1.22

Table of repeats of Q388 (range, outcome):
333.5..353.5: 1.09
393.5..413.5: 1.23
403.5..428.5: 1.27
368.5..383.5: 1.36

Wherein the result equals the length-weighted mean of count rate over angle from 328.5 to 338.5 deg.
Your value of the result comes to 1.06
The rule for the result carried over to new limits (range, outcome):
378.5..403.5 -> 1.18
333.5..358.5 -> 1.06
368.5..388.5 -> 1.27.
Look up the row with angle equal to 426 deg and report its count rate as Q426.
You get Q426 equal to 1.27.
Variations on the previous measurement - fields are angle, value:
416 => 0.859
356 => 1.05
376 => 1.32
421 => 1.22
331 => 1.1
